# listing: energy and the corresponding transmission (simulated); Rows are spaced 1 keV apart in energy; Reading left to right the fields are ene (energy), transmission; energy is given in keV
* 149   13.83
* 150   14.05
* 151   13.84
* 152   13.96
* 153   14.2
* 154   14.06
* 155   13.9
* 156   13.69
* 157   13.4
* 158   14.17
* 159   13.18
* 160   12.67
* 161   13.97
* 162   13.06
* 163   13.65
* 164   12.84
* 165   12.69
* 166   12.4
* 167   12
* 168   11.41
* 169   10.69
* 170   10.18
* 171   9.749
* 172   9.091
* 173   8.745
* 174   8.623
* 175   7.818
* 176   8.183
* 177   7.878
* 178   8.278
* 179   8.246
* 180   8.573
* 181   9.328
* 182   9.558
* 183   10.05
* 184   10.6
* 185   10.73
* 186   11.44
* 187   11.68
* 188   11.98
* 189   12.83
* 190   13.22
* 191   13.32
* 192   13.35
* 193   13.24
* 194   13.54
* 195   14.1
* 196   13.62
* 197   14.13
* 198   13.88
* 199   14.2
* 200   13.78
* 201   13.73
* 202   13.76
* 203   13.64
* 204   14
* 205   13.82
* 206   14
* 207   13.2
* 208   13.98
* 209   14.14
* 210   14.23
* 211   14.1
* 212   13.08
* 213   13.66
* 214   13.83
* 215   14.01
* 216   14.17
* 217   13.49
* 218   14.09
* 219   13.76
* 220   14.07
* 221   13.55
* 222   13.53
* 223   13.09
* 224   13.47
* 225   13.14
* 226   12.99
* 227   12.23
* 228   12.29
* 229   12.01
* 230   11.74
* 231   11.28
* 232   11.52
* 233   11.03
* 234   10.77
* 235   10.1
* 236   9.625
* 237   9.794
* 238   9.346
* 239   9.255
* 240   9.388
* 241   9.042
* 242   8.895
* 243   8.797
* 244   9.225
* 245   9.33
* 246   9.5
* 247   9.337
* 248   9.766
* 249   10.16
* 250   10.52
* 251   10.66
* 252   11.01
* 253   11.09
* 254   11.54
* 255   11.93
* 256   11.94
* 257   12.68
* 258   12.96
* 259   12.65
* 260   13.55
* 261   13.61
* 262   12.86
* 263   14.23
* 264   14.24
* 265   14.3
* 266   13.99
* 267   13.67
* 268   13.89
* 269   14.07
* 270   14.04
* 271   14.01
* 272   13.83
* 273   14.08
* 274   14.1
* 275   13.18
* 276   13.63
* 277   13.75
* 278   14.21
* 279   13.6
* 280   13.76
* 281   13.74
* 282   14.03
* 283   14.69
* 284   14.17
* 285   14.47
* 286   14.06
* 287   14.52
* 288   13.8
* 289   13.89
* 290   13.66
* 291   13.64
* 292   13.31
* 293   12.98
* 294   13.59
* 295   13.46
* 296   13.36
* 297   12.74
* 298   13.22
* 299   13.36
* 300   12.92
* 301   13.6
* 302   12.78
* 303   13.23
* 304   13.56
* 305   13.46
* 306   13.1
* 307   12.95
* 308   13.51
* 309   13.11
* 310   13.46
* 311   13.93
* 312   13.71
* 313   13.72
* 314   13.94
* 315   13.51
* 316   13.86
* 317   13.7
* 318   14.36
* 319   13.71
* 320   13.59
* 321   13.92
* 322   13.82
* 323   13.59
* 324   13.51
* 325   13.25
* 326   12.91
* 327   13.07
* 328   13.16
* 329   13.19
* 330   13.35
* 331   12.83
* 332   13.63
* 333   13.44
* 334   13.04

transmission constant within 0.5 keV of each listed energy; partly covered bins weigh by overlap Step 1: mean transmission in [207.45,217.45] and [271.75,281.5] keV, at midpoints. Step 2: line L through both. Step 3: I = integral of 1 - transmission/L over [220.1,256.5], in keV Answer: 7.6 keV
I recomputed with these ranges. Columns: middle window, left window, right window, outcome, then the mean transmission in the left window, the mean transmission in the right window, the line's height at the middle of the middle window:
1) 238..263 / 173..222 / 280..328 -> 4.1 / 12.4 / 13.6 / 13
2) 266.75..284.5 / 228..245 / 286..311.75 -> -2.5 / 10.2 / 13.4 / 12.2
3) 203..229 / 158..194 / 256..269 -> -2.9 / 11.1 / 13.5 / 12.2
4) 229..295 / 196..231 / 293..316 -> 5.5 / 13.5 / 13.4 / 13.4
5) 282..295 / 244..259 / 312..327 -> -1.6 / 10.9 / 13.7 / 12.4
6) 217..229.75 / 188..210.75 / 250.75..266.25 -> 0.1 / 13.7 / 12.7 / 13.3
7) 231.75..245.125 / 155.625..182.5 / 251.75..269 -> 3.0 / 10.9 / 13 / 12.5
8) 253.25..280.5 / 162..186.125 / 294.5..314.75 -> -2.3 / 10.2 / 13.4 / 12.4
